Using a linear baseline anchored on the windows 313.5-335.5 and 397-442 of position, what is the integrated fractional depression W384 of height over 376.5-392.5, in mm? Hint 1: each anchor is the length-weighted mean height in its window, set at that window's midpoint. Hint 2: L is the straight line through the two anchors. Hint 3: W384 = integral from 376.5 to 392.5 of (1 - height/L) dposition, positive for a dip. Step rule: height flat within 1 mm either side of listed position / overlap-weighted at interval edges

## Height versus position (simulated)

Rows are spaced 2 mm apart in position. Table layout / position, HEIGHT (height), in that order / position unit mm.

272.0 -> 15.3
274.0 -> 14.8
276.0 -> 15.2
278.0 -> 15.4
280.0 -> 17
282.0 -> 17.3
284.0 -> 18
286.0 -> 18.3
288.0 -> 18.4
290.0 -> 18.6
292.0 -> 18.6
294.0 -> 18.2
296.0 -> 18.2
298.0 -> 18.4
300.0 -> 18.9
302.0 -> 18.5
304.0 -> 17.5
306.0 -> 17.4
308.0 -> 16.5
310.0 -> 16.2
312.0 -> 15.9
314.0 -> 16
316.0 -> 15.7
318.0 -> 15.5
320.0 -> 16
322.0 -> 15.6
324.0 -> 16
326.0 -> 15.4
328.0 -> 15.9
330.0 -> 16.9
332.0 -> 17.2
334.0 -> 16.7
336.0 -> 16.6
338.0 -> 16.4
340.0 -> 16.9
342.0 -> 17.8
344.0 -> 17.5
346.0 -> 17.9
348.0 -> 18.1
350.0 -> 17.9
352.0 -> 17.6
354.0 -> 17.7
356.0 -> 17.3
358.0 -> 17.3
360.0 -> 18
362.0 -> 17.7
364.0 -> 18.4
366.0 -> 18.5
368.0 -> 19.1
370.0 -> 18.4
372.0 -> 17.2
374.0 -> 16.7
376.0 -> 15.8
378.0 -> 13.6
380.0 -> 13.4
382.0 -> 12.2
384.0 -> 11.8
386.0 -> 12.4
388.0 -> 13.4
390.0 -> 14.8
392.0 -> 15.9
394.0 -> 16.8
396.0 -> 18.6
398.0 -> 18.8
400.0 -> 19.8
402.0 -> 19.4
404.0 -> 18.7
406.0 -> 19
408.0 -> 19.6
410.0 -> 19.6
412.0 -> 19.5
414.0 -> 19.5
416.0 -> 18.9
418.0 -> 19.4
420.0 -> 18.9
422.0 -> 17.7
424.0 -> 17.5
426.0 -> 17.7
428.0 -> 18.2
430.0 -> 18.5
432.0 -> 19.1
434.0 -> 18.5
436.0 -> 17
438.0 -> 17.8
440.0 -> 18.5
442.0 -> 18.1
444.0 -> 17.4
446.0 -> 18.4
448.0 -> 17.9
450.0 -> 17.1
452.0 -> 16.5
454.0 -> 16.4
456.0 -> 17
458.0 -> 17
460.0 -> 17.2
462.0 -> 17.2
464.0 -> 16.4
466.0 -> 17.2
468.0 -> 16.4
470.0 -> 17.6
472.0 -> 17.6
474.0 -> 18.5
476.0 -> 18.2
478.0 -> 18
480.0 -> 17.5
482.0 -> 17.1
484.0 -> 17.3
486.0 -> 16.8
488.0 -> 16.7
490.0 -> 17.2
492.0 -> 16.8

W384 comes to 3.88 mm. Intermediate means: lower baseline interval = 16.1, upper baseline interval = 18.7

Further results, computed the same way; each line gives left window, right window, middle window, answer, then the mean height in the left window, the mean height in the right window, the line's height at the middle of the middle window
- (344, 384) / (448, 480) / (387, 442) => -3.6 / 16.9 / 17.2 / 17.1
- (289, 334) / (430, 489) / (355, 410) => 1.3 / 17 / 17.5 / 17.2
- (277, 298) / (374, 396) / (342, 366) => -3.7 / 17.8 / 14.3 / 15.4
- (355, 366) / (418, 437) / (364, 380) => 0.9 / 17.8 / 18.2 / 17.9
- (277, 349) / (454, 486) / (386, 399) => 0.8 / 17.1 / 17.3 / 17.2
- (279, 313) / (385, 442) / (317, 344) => 2.1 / 17.8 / 18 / 17.8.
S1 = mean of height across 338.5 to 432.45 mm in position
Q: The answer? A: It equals 17.4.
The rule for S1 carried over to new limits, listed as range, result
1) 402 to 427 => 18.9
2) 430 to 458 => 17.7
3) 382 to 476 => 17.5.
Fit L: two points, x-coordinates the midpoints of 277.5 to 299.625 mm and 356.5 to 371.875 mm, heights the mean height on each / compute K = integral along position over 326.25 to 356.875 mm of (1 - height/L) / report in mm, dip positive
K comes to 1.49 mm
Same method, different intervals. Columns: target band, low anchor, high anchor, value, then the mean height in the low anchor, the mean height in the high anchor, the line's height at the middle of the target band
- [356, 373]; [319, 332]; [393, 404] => -0.55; 16.1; 18.7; 17.5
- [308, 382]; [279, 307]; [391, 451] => 6.02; 18.1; 18.4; 18.2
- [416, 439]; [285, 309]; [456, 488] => -0.95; 18.1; 17.3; 17.5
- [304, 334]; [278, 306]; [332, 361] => 2.53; 18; 17.4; 17.7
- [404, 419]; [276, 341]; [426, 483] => -1.64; 17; 17.6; 17.4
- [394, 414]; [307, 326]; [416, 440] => -1.54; 15.9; 18.3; 17.7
